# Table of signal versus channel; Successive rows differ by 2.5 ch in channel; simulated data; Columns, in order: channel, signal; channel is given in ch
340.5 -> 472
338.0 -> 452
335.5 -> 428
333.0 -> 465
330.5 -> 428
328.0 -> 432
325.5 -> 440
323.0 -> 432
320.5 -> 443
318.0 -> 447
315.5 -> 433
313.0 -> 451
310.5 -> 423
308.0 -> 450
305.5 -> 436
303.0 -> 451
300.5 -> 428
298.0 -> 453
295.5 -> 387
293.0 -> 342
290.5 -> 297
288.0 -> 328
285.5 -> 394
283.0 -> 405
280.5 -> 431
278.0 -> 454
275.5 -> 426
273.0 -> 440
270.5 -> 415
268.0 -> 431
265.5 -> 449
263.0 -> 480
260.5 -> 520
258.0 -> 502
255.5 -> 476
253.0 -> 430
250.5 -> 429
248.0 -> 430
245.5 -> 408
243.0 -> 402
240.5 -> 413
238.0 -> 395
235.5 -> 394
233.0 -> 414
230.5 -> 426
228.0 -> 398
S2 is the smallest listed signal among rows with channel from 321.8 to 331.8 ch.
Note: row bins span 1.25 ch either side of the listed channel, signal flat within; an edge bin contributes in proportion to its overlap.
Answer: 428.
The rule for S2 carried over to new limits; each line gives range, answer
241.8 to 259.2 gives 402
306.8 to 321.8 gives 423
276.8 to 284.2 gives 405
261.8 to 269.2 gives 431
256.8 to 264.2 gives 480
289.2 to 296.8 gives 297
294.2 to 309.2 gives 387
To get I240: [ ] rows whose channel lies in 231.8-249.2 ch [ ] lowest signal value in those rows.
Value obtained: 394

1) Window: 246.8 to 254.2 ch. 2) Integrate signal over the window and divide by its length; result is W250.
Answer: 430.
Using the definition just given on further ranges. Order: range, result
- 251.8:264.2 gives 482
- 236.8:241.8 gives 404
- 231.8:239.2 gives 401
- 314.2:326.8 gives 439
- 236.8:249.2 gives 410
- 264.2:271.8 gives 432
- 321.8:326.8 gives 436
